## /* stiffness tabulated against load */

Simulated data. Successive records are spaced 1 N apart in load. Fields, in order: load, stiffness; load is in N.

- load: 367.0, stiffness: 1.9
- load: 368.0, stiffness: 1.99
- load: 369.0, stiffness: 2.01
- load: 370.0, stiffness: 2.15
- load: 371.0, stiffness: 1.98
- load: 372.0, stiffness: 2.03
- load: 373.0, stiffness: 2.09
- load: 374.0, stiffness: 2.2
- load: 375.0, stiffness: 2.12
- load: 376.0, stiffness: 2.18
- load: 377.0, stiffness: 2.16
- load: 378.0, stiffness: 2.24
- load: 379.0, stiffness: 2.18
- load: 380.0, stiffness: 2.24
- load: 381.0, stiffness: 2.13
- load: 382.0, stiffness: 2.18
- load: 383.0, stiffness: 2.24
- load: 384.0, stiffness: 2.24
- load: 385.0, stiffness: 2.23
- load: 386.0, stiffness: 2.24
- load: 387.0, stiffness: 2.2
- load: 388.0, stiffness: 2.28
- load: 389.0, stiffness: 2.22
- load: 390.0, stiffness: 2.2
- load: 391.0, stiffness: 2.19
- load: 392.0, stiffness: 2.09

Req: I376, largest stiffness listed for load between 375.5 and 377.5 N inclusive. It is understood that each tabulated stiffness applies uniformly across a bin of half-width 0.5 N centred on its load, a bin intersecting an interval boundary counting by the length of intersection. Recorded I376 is 2.18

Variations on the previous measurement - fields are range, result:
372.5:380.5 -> 2.24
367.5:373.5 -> 2.15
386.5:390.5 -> 2.28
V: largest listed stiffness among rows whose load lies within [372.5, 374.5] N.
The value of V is 2.2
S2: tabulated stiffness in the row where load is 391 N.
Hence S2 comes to 2.19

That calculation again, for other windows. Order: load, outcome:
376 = 2.18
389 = 2.22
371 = 1.98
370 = 2.15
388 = 2.28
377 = 2.16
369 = 2.01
